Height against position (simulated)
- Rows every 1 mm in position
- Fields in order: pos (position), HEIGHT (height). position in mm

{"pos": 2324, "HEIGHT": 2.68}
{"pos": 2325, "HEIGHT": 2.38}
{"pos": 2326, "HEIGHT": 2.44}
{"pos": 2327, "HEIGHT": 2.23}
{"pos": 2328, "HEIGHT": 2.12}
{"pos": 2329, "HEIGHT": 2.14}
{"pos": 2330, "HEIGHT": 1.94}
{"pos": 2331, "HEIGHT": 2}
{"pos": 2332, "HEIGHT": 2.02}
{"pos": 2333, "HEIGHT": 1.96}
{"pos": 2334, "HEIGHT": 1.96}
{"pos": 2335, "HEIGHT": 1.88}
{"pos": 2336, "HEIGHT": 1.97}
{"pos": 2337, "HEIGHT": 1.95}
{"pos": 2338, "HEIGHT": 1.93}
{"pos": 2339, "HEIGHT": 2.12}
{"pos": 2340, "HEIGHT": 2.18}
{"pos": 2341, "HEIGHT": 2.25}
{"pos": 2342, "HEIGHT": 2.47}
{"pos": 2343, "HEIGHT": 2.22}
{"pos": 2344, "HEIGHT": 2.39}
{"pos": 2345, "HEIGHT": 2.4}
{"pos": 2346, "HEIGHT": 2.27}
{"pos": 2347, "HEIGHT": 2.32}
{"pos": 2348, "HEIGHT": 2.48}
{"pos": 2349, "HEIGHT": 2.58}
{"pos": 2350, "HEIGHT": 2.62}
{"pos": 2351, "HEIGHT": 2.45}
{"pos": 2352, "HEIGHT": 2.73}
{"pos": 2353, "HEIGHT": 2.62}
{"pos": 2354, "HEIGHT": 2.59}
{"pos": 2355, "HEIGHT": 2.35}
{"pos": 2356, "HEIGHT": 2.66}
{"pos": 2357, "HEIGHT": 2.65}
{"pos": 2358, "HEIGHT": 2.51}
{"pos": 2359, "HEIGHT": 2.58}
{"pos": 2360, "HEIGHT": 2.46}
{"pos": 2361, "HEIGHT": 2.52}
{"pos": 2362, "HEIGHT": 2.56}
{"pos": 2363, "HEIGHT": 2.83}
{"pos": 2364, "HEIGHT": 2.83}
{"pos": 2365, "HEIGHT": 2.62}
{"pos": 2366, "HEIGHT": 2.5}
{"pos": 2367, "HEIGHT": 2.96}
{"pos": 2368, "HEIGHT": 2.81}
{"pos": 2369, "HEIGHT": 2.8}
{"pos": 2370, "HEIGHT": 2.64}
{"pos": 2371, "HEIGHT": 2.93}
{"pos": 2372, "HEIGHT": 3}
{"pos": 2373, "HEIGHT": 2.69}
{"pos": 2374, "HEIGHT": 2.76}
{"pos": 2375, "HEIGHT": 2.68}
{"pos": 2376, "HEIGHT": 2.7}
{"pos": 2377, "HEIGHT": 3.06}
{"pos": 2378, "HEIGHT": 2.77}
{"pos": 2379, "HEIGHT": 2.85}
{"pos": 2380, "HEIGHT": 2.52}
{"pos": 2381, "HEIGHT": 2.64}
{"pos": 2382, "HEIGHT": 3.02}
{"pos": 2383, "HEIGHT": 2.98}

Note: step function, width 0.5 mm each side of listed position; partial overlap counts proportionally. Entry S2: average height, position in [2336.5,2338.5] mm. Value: 1.94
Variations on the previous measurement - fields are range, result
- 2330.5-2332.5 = 2.01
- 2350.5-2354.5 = 2.6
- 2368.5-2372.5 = 2.84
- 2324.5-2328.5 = 2.29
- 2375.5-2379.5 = 2.84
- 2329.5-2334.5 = 1.98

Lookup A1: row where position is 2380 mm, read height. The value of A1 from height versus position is 2.52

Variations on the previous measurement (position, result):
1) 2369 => 2.8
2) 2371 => 2.93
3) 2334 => 1.96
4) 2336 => 1.97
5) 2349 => 2.58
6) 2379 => 2.85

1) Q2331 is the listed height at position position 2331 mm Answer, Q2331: 2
